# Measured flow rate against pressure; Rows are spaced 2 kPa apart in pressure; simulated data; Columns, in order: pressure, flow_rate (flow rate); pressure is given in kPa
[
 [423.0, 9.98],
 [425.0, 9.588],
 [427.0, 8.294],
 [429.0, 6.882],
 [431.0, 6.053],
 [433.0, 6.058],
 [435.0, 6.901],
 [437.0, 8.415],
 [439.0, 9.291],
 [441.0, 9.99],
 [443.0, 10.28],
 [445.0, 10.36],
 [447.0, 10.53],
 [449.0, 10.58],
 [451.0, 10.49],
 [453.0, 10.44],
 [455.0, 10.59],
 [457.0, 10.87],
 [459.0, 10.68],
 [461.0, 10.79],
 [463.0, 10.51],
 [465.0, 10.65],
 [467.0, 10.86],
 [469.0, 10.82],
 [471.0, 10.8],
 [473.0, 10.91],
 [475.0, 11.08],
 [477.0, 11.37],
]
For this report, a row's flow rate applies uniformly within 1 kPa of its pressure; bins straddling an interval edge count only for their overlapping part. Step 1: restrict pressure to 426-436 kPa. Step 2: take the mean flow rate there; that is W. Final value 6.84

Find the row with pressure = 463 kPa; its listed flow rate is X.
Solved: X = 10.51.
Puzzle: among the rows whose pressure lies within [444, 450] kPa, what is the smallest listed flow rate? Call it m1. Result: 10.36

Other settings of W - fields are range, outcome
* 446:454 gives 10.5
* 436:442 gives 9.23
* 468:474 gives 10.8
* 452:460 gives 10.6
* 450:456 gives 10.5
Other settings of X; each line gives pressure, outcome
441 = 9.99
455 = 10.59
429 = 6.882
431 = 6.053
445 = 10.36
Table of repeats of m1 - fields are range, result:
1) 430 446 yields 6.053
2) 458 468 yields 10.51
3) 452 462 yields 10.44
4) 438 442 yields 9.291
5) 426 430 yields 6.882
